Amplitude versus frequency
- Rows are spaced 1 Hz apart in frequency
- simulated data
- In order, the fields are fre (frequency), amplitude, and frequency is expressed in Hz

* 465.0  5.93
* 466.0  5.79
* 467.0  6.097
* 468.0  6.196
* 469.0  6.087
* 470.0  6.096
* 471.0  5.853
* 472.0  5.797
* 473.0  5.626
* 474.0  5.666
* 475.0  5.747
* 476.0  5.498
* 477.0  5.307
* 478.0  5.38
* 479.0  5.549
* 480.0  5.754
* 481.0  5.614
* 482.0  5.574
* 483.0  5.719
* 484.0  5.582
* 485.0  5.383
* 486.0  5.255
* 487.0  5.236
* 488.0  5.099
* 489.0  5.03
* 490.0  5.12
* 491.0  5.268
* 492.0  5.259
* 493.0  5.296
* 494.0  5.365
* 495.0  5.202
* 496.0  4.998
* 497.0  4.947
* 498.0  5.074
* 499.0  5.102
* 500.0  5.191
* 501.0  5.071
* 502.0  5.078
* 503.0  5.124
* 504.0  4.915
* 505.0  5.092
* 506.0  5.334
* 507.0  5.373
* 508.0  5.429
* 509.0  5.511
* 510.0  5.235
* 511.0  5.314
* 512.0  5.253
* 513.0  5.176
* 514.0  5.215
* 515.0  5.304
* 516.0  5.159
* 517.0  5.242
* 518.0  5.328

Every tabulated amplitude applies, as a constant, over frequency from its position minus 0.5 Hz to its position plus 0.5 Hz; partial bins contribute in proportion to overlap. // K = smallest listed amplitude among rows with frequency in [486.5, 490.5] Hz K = 5.03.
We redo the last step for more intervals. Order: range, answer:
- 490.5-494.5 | 5.259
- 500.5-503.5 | 5.071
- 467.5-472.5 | 5.797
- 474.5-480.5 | 5.307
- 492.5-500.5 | 4.947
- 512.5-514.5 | 5.176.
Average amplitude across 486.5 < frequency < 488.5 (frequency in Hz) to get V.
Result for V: 5.17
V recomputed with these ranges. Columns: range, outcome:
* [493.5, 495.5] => 5.28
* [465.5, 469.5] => 6.04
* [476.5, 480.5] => 5.5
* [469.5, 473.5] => 5.84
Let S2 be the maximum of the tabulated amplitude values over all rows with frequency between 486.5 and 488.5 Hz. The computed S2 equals 5.236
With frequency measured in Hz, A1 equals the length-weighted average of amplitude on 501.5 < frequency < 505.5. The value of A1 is 5.05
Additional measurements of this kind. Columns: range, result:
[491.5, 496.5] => 5.22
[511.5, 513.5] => 5.21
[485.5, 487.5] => 5.25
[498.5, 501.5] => 5.12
